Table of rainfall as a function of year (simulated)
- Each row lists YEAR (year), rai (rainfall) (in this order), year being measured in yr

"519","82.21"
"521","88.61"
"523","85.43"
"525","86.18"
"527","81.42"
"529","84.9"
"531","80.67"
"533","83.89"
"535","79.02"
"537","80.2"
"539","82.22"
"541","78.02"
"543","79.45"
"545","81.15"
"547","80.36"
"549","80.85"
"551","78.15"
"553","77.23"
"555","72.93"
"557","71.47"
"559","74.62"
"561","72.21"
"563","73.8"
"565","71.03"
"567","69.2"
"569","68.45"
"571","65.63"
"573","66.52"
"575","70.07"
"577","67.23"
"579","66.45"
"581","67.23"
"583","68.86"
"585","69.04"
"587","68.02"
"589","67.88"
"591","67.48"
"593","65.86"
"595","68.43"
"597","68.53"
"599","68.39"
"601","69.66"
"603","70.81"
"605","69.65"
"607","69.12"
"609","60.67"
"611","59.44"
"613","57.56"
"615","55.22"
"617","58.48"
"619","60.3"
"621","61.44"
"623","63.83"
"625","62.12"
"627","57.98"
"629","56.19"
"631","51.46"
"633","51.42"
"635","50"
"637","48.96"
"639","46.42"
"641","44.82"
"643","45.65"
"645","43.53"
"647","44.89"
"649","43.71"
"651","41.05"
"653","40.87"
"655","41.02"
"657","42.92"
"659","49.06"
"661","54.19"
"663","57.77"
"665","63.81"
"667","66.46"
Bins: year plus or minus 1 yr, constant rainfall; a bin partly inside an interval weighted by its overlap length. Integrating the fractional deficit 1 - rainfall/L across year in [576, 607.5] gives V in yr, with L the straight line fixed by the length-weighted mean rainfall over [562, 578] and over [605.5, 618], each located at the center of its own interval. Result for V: -1.9 yr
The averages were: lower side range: 69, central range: 68.3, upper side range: 60.5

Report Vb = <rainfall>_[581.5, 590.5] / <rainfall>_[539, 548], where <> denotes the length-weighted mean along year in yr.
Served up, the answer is 0.9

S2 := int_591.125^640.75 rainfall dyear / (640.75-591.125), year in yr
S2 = 60.4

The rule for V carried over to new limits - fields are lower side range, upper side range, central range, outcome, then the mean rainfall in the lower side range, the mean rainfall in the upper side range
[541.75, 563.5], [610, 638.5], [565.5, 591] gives 0.5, 76.6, 56.6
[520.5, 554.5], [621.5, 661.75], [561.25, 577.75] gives 0.5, 81.4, 49.1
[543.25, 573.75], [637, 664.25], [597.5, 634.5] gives -3.1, 73.8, 46.1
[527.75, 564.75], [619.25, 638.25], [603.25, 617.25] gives -0.2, 78.3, 56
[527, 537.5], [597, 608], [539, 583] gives 2.1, 81.8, 69.4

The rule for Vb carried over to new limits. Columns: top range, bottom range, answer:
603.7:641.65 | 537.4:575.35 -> 0.77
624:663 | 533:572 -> 0.64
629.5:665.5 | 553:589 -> 0.68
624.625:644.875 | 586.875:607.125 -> 0.74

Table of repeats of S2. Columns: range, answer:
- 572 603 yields 68.1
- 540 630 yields 68.4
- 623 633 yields 57.1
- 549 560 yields 75.4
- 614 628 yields 59.9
